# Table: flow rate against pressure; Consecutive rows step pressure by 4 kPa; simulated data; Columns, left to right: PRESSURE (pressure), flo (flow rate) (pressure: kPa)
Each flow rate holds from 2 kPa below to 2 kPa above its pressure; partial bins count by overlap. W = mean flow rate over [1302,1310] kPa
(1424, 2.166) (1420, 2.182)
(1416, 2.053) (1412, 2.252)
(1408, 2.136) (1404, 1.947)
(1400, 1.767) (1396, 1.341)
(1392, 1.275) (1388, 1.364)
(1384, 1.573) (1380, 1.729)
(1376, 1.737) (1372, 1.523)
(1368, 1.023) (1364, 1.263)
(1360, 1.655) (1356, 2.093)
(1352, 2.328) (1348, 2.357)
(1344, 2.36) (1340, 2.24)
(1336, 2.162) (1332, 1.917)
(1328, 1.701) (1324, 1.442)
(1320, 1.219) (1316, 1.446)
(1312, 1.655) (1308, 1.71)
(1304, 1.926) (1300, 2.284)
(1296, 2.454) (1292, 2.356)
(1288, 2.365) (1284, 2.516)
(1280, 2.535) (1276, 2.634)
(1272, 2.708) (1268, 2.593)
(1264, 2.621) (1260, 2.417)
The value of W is 1.82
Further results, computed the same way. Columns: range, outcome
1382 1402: 1.46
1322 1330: 1.57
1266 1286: 2.6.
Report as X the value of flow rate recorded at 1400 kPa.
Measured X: 1.767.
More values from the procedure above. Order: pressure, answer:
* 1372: 1.523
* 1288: 2.365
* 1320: 1.219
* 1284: 2.516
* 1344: 2.36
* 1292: 2.356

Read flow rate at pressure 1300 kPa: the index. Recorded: 2.284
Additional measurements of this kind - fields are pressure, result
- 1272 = 2.708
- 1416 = 2.053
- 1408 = 2.136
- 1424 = 2.166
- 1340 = 2.24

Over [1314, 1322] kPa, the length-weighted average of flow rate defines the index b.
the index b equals 1.33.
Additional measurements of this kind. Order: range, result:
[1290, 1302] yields 2.36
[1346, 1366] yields 1.94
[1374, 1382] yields 1.73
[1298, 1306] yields 2.1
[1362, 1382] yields 1.45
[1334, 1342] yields 2.2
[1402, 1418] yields 2.1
